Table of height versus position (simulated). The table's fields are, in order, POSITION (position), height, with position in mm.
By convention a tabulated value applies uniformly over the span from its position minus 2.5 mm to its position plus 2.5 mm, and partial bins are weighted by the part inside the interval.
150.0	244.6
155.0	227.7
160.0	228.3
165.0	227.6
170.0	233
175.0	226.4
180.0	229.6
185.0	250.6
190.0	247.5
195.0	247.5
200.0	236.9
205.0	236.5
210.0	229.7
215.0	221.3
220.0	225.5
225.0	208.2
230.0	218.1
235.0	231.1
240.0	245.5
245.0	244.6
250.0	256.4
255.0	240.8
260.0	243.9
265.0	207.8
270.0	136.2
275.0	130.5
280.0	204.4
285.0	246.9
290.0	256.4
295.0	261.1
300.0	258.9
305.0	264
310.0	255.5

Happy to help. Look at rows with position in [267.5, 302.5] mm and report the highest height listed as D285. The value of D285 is 261.1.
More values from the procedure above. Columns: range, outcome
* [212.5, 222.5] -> 225.5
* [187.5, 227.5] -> 247.5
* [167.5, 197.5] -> 250.6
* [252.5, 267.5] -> 243.9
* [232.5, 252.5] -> 256.4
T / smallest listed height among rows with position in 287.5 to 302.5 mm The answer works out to 256.4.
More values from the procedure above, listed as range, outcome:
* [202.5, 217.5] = 221.3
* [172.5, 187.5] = 226.4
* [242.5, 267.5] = 207.8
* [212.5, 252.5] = 208.2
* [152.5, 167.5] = 227.6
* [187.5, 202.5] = 236.9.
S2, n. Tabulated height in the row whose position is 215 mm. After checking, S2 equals 221.3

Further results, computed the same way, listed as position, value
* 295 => 261.1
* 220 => 225.5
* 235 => 231.1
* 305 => 264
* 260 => 243.9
